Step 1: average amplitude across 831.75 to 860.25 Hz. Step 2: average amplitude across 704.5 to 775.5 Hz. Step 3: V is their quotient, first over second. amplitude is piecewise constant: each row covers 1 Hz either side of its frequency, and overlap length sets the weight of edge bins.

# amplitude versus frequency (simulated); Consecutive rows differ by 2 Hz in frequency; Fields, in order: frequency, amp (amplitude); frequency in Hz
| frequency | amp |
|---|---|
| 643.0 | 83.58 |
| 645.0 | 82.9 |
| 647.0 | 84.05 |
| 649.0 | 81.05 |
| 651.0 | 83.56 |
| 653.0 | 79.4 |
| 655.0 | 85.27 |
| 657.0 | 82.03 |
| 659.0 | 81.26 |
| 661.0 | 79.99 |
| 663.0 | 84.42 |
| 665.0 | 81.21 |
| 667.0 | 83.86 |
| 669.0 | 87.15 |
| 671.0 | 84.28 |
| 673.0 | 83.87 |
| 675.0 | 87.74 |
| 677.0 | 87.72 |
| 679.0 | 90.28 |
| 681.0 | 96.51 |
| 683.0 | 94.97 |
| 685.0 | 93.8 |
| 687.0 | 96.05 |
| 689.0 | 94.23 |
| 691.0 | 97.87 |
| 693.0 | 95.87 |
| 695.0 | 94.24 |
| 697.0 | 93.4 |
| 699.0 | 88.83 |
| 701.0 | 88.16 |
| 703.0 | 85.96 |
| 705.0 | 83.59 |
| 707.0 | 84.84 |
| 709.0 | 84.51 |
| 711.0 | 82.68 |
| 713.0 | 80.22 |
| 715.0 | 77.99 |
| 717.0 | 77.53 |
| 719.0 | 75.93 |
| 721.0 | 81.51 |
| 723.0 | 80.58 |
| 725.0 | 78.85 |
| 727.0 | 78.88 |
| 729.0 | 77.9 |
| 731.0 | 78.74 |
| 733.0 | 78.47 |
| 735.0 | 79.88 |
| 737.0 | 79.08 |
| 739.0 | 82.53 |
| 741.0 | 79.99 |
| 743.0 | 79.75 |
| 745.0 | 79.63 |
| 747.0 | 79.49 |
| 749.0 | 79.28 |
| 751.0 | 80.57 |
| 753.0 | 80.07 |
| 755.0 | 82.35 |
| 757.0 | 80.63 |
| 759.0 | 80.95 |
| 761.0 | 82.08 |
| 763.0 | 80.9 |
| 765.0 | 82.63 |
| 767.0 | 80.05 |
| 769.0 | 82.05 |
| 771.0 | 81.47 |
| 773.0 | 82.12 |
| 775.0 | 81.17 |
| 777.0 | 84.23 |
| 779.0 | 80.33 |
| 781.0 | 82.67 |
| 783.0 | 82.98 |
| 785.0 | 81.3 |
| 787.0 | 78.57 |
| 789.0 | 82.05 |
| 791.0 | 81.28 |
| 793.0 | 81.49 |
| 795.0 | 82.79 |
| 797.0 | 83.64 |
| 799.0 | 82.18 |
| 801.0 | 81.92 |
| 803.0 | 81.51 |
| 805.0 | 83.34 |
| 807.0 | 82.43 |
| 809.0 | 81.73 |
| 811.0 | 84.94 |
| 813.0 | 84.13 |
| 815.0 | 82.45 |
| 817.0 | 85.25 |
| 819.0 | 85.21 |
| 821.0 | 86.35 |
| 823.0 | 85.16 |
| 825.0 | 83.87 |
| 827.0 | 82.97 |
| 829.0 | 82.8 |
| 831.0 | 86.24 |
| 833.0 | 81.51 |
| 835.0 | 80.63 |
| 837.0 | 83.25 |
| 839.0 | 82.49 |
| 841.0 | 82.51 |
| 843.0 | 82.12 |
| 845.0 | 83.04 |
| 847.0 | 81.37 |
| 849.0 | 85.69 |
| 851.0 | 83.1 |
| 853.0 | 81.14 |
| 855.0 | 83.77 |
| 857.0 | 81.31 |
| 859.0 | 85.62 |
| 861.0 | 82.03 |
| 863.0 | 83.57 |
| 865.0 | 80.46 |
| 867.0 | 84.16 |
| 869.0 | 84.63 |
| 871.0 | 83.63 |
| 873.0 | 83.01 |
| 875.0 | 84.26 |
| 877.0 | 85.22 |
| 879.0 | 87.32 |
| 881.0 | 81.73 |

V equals 1.0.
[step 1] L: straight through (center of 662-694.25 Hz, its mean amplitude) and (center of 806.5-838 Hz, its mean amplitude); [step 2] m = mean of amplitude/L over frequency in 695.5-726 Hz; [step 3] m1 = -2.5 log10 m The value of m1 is 0.069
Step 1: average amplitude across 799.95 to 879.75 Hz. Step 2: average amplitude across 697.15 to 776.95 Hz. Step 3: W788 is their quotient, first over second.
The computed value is 1.03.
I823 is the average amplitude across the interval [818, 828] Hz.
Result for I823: 84.7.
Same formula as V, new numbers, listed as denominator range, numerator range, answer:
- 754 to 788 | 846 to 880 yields 1.02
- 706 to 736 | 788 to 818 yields 1.04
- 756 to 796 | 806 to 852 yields 1.02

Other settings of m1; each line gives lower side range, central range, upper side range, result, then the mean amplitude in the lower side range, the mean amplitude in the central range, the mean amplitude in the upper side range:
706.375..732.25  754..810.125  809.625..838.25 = 0.006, 79.9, 81.8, 83.9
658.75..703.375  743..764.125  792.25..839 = 0.072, 89.4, 80.6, 83.3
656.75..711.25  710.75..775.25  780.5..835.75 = 0.073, 88.4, 80.1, 82.9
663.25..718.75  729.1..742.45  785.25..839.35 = 0.084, 87.8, 79.7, 83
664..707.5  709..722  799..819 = 0.110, 89.8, 79.7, 83.1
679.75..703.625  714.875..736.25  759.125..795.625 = 0.129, 93.4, 78.8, 81.6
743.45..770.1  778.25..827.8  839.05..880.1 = -0.011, 80.8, 82.8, 83.4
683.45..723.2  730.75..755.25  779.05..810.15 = 0.065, 87.1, 80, 82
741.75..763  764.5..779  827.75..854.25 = -0.011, 80.5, 81.8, 82.8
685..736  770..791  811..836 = 0.034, 84.8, 81.7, 83.9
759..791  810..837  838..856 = -0.020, 81.6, 83.9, 82.8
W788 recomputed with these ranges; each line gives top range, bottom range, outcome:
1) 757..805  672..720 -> 0.93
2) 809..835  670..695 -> 0.91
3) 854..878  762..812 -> 1.02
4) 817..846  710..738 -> 1.05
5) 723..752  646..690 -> 0.92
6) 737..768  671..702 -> 0.88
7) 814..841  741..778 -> 1.03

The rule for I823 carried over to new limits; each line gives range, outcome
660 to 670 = 83.3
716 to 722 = 78.3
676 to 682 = 91.5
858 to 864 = 83.7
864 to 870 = 83.1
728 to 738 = 78.8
